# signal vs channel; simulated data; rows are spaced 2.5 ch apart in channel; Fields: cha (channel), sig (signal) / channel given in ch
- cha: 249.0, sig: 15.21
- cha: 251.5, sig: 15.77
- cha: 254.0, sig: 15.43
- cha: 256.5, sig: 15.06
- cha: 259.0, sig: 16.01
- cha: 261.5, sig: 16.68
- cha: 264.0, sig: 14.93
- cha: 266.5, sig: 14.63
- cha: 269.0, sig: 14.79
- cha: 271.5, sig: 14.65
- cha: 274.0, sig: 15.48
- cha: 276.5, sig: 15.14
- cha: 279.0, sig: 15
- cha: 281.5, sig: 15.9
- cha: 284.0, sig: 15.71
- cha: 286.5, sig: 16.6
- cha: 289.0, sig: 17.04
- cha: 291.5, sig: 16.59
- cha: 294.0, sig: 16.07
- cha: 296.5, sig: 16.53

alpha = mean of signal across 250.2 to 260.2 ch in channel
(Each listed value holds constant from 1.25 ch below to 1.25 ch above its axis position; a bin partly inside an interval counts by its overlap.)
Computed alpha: 15.6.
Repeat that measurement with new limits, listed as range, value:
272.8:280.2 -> 15.2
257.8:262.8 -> 16.3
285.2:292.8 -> 16.7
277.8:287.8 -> 15.8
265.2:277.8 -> 14.9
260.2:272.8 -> 15.1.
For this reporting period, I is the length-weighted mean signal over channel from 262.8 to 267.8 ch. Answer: 14.8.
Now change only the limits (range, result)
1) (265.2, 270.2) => 14.7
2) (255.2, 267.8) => 15.5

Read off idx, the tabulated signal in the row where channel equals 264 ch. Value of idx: 14.93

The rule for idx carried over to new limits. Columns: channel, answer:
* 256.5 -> 15.06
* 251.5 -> 15.77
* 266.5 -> 14.63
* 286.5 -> 16.6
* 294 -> 16.07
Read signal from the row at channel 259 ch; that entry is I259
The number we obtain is 16.01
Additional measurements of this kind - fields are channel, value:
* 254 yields 15.43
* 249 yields 15.21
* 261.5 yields 16.68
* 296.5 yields 16.53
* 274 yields 15.48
